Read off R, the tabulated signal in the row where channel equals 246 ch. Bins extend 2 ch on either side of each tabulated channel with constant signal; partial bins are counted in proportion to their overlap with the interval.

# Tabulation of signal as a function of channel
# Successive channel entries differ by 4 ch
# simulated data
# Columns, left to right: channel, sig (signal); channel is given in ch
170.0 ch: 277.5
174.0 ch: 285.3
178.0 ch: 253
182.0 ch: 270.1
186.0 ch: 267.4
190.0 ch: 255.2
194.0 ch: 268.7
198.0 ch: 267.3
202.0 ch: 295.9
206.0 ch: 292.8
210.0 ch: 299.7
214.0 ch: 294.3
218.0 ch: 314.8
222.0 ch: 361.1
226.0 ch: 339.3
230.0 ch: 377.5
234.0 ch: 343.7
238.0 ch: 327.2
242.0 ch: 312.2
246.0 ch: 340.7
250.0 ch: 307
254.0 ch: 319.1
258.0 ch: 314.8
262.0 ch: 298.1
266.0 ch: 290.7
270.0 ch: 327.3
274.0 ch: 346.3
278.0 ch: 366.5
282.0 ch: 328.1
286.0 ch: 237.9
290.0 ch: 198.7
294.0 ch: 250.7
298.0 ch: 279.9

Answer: 340.7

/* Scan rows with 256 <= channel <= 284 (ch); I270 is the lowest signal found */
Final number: 290.7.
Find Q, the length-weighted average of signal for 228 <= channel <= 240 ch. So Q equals 349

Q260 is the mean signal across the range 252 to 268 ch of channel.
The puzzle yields 306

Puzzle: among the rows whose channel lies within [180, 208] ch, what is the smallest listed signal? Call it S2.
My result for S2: 255.2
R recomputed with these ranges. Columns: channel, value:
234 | 343.7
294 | 250.7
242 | 312.2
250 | 307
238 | 327.2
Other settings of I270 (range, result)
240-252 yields 307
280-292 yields 198.7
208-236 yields 294.3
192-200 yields 267.3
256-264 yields 298.1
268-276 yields 327.3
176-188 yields 253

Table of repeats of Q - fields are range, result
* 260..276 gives 316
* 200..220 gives 300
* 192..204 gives 277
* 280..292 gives 255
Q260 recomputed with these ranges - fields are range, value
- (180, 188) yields 269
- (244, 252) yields 324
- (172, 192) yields 266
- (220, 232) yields 359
